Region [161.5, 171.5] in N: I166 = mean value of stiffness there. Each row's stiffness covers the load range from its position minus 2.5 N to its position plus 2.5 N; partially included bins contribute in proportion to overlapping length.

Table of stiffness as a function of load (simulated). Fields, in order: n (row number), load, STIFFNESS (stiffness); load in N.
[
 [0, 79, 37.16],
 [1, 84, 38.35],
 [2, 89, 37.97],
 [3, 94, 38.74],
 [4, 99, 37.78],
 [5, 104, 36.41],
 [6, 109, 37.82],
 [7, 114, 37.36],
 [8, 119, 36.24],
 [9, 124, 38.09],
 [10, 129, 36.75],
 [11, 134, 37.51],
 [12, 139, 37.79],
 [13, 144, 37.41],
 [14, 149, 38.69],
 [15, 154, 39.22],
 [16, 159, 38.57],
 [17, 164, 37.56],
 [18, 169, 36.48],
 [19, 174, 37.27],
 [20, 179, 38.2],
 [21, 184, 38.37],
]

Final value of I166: 37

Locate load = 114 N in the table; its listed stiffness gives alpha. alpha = 37.36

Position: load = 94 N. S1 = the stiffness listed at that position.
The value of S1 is 38.74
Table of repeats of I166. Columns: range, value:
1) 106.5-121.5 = 37.1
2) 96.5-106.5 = 37.1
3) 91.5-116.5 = 37.6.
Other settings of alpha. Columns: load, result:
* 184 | 38.37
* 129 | 36.75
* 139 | 37.79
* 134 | 37.51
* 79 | 37.16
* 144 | 37.41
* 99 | 37.78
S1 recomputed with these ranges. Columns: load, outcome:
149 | 38.69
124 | 38.09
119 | 36.24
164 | 37.56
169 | 36.48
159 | 38.57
